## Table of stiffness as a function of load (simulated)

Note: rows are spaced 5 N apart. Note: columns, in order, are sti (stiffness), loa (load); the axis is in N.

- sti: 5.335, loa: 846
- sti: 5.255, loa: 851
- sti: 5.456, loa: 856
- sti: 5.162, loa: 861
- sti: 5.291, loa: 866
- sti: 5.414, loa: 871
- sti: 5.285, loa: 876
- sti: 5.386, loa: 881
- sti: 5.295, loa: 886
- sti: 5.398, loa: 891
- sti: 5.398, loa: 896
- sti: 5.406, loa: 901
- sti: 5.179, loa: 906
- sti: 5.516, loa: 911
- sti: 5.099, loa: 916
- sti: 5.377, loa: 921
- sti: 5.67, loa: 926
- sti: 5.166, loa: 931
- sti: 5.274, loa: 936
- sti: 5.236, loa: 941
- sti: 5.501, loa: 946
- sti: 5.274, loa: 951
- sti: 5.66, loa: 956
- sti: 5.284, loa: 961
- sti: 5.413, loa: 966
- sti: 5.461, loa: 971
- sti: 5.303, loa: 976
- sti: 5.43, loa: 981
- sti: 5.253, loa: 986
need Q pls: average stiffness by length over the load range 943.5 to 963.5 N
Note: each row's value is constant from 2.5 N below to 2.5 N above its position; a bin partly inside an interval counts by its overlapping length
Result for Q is 5.43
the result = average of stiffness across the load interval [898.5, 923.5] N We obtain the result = 5.32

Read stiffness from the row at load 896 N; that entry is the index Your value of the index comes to 5.398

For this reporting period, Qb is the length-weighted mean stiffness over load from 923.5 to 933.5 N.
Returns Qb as 5.42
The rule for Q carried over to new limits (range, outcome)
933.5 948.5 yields 5.34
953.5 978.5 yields 5.42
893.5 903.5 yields 5.4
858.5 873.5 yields 5.29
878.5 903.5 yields 5.38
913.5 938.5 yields 5.32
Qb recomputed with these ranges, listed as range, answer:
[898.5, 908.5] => 5.29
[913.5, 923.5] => 5.24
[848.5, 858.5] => 5.36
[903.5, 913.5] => 5.35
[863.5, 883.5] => 5.34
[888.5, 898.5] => 5.4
